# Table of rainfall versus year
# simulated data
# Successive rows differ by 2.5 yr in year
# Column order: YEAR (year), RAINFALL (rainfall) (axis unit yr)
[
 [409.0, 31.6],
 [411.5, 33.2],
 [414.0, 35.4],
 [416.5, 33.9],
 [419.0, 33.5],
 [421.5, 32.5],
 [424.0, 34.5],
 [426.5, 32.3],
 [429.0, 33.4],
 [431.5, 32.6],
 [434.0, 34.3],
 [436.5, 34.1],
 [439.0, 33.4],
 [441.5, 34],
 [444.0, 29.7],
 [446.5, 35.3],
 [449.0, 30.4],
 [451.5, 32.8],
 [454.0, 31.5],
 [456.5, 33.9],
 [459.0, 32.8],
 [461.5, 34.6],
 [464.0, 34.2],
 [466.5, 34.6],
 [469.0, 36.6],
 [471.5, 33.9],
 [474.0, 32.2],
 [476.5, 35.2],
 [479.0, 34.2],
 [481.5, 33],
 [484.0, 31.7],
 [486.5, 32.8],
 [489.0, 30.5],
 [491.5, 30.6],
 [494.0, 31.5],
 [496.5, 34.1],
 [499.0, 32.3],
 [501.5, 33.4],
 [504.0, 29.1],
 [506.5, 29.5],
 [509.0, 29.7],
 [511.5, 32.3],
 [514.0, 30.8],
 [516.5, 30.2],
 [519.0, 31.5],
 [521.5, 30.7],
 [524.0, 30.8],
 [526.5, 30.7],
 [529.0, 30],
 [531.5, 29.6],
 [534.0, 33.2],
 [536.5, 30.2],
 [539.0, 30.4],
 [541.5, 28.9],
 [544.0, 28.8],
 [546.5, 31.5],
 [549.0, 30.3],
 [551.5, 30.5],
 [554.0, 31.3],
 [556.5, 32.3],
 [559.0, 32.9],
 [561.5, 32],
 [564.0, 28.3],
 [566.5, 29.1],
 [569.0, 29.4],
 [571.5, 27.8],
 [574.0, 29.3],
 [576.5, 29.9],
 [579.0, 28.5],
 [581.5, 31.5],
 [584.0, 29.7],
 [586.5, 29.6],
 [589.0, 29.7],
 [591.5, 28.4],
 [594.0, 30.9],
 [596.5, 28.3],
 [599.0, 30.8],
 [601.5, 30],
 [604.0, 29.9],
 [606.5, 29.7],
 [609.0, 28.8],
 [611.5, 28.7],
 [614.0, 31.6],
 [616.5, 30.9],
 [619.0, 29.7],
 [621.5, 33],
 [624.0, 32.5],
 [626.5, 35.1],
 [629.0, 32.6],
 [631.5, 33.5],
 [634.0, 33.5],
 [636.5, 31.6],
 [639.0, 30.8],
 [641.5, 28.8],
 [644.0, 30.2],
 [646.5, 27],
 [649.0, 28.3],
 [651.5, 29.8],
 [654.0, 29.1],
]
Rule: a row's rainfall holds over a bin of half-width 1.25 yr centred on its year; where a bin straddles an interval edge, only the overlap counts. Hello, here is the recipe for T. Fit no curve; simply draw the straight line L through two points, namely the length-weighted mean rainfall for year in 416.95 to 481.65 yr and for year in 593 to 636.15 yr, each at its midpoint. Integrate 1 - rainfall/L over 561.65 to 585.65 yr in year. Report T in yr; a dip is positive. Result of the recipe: 1.75 yr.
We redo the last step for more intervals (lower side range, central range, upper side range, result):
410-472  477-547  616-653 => 3.11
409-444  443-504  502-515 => -2.35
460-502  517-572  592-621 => 1.91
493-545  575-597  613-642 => 1.35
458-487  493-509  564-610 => 0.62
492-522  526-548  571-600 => 0.18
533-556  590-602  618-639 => 0.82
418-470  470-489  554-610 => -0.39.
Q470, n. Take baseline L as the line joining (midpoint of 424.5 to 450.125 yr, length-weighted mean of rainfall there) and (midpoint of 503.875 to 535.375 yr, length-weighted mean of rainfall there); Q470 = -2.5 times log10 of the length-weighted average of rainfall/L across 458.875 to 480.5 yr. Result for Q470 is -0.07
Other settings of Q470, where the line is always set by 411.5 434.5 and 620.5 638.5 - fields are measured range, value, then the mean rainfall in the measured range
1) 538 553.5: 0.107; 30.1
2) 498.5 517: 0.083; 30.9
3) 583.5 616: 0.117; 29.7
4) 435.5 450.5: 0.023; 32.8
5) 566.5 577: 0.144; 29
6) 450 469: -0.006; 33.6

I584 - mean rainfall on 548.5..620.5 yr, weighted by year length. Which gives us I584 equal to 30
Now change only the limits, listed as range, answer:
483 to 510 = 31.4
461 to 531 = 32.1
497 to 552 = 30.7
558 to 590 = 29.8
